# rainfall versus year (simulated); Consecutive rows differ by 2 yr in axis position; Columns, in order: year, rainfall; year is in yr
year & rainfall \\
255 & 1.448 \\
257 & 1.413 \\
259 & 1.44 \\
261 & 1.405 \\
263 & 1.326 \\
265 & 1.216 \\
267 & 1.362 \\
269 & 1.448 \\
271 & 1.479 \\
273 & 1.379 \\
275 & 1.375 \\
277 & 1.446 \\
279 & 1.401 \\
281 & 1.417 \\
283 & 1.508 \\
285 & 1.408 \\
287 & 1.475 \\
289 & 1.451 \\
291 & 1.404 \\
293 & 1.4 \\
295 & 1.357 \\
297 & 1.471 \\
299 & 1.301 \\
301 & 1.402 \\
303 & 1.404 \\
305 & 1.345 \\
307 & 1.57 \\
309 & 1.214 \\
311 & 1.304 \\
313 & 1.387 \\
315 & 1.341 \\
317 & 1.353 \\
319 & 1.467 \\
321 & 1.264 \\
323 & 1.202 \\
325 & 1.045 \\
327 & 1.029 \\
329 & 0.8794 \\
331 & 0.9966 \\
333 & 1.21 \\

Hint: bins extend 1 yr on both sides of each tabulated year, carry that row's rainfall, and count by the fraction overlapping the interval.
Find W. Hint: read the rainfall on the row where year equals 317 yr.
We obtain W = 1.353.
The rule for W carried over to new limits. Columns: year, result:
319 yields 1.467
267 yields 1.362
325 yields 1.045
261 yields 1.405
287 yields 1.475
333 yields 1.21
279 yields 1.401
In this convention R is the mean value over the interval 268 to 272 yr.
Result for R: 1.46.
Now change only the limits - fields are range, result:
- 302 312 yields 1.37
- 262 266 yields 1.27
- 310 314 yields 1.35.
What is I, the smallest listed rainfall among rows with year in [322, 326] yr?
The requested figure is 1.045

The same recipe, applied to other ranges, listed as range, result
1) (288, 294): 1.4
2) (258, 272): 1.216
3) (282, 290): 1.408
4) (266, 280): 1.362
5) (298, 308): 1.301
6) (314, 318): 1.341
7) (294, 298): 1.357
